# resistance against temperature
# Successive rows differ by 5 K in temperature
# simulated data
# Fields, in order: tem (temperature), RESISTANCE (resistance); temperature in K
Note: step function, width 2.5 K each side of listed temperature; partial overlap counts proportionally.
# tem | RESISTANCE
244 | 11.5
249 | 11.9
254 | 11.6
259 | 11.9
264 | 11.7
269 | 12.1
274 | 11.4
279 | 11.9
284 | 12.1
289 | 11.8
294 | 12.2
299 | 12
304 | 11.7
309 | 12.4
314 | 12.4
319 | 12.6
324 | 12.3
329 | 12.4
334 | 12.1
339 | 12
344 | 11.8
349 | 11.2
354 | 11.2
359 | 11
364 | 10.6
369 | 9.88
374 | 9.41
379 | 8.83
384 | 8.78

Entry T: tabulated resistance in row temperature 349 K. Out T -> 11.2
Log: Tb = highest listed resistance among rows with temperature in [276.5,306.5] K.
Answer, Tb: 12.2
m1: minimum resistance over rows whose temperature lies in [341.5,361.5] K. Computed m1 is 11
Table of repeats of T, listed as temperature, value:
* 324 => 12.3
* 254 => 11.6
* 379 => 8.83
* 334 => 12.1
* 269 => 12.1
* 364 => 10.6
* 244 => 11.5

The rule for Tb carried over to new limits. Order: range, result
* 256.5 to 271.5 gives 12.1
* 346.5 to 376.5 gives 11.2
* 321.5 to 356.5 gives 12.4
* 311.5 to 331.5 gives 12.6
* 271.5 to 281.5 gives 11.9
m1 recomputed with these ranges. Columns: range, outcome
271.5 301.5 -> 11.4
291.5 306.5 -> 11.7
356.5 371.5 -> 9.88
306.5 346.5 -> 11.8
